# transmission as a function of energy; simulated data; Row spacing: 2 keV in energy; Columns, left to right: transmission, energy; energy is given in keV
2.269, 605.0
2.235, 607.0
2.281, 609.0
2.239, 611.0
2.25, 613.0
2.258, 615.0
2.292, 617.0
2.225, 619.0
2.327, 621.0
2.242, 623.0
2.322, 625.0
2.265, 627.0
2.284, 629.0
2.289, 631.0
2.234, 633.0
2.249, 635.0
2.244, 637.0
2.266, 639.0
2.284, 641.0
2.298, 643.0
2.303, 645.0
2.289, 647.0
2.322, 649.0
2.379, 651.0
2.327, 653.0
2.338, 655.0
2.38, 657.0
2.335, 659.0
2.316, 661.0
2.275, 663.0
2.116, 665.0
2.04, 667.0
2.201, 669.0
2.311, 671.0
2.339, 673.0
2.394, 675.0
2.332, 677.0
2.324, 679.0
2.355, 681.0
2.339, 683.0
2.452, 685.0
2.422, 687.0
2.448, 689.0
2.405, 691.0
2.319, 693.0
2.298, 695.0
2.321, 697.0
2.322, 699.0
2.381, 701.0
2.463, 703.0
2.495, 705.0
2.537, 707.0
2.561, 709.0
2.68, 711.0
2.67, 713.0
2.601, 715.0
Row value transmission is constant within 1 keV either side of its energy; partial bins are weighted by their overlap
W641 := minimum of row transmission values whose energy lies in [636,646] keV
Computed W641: 2.244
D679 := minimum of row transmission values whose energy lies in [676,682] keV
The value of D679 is 2.324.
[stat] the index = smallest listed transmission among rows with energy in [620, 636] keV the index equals 2.234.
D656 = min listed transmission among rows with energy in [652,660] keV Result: 2.327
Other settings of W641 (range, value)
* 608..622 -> 2.225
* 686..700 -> 2.298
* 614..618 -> 2.258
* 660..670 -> 2.04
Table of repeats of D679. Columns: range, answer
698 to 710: 2.322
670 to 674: 2.311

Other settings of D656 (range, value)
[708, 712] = 2.561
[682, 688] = 2.339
